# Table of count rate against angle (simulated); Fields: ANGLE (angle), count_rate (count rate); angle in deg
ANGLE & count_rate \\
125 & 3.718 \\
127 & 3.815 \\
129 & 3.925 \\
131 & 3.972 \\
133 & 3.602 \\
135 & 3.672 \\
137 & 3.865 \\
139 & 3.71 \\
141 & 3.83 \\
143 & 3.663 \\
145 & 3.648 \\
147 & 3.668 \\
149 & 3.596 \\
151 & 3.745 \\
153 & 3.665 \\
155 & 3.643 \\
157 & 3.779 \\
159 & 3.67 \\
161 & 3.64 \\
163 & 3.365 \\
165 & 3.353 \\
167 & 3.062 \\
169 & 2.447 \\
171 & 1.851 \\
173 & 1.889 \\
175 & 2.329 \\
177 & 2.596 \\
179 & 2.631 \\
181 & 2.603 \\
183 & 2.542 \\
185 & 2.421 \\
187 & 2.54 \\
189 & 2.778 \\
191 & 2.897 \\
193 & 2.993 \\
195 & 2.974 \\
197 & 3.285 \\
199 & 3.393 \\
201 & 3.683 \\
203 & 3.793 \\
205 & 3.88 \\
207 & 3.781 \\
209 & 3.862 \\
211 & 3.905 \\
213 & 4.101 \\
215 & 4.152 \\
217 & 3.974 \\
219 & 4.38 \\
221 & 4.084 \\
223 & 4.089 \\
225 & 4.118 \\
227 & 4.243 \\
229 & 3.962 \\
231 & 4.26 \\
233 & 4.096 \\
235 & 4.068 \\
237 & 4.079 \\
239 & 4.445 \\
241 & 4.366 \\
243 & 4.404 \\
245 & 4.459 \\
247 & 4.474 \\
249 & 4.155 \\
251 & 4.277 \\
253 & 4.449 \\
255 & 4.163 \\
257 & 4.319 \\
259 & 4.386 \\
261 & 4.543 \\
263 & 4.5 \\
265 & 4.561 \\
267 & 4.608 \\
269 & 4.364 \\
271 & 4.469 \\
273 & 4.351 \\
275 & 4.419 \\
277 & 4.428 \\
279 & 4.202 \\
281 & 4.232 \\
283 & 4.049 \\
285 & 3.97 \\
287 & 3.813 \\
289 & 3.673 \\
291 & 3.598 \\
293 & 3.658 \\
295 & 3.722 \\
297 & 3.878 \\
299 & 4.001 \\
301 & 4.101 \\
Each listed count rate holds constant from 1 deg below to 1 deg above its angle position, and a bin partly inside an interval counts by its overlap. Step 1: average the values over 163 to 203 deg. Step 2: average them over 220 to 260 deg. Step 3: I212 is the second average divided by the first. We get 1.52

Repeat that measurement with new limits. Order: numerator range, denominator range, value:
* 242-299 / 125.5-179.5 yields 1.25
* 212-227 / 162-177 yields 1.58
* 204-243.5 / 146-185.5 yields 1.35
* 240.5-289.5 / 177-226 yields 1.26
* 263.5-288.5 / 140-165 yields 1.17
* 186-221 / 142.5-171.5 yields 1.05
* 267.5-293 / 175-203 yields 1.43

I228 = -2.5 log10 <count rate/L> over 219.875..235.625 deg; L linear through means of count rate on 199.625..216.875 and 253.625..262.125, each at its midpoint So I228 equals -0.01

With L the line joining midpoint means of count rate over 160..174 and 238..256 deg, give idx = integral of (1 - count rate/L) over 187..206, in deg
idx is 0.7 deg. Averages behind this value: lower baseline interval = 2.8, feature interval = 3.26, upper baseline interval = 4.35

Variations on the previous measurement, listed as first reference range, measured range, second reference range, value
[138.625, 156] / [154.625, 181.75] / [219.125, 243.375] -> 6.4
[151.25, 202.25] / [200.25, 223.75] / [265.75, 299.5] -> -4.4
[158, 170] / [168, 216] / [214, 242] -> 8.2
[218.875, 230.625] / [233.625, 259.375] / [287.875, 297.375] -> -2.0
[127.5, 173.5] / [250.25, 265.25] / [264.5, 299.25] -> -1.5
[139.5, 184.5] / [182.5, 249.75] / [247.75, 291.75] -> -1.3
